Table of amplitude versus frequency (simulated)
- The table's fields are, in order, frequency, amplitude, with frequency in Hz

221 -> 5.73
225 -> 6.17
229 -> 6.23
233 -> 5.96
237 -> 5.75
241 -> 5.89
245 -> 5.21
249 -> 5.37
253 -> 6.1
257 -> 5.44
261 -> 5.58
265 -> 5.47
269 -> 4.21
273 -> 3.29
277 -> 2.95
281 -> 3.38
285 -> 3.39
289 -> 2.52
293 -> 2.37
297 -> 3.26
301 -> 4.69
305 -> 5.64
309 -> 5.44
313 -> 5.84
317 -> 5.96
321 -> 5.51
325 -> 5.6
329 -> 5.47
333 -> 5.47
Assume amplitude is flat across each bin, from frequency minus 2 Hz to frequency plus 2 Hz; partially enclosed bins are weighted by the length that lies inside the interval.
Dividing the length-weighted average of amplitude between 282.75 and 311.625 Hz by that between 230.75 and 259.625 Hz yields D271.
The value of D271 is 0.69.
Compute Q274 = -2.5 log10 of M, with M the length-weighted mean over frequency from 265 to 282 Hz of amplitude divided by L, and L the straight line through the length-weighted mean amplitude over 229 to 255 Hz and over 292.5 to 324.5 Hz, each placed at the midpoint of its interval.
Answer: 0.41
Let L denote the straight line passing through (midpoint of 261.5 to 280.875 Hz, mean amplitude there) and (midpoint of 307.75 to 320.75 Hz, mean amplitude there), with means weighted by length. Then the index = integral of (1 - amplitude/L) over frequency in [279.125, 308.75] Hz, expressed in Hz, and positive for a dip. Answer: 7.55 Hz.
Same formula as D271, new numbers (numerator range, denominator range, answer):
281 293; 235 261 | 0.52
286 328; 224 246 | 0.79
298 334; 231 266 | 0.97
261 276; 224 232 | 0.71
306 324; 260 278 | 1.32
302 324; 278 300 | 1.84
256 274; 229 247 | 0.84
